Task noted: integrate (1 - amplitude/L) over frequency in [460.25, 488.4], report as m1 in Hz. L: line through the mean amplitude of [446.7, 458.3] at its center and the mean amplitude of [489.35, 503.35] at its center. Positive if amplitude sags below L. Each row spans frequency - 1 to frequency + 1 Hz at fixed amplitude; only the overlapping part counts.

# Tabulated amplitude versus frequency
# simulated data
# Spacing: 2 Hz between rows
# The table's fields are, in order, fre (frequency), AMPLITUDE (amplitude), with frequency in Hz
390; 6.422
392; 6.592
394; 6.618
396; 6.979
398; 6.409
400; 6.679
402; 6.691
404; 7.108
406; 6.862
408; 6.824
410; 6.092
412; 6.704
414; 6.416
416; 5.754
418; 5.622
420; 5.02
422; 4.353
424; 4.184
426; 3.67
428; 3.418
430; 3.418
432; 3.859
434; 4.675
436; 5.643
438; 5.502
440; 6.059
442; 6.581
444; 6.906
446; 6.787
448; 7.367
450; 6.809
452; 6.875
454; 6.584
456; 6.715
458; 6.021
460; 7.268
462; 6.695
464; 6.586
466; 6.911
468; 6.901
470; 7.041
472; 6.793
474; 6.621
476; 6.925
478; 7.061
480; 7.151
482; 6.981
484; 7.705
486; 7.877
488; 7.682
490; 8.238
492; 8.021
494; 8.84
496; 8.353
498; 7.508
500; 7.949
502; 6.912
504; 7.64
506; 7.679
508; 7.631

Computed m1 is 1.2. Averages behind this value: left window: 6.77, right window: 7.96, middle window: 7.06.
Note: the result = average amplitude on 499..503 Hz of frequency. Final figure 7.43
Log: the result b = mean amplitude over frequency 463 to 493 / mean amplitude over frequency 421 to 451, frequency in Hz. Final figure 1.37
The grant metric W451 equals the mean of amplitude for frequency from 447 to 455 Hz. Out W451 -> 6.91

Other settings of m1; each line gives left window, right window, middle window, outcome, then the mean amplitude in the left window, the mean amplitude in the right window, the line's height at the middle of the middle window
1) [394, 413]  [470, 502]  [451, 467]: 1.2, 6.7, 7.54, 7.27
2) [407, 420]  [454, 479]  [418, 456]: 5.8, 6.14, 6.79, 6.43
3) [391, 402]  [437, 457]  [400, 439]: 7.3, 6.66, 6.62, 6.64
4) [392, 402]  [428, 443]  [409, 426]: 1.1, 6.67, 4.99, 5.77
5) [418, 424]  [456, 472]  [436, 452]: -1.9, 4.76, 6.77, 5.84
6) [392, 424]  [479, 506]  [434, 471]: 2.4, 6.22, 7.76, 7.03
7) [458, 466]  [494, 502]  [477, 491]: -0.1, 6.75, 7.92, 7.47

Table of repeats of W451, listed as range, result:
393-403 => 6.68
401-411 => 6.72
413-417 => 6.08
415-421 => 5.47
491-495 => 8.43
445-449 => 7.08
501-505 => 7.28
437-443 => 6.05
